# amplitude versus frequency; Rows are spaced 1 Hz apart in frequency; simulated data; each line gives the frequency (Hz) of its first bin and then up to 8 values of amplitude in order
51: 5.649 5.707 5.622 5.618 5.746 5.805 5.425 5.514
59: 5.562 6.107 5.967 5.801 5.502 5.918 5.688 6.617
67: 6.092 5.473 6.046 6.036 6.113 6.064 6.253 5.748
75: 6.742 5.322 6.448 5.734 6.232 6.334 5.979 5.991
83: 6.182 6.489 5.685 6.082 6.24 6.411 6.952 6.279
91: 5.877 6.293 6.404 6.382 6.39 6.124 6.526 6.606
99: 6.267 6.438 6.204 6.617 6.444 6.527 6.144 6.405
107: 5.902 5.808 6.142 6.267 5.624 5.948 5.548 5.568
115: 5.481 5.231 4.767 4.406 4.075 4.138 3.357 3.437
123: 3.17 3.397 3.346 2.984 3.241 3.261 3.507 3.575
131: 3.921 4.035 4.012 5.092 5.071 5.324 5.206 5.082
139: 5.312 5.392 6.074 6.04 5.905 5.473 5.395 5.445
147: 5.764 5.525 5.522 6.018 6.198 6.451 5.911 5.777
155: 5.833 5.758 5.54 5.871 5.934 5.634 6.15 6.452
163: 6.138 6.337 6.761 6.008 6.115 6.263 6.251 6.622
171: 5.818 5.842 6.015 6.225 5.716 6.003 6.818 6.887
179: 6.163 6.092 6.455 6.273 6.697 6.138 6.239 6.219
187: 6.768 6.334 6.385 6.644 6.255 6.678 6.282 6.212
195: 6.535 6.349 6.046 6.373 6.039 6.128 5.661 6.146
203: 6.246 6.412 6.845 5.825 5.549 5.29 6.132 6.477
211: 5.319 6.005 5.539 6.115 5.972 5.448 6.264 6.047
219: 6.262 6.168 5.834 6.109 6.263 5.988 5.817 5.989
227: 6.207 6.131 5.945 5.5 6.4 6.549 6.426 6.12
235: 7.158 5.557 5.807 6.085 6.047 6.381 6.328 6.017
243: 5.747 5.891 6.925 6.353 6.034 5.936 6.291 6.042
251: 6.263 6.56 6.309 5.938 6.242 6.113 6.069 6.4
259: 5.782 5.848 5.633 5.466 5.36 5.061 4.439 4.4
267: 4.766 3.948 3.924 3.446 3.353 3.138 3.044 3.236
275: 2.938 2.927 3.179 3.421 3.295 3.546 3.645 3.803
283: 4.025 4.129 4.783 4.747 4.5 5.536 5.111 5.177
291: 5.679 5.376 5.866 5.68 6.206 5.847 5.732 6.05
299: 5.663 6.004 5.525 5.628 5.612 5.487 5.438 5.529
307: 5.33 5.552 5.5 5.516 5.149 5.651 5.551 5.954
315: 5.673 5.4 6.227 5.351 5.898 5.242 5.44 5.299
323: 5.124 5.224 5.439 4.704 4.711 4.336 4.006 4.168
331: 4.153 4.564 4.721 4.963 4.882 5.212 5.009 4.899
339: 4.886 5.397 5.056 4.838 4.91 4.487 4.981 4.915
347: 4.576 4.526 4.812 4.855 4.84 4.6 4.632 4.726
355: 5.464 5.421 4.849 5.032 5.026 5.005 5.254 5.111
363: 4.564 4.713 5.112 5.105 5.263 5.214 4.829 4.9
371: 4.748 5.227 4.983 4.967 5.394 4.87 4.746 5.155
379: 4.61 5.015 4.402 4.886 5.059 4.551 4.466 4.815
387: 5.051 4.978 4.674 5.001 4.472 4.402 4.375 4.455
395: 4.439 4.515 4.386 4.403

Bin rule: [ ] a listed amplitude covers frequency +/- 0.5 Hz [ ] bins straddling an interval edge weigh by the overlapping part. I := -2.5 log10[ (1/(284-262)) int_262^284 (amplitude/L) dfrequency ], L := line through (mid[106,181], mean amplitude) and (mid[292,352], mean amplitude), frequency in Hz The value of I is 0.35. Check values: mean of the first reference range 5.38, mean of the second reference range 5.22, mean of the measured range 3.8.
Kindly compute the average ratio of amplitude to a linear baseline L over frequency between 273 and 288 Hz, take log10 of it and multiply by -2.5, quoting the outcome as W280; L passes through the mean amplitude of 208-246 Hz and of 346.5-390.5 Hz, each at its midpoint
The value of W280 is 0.44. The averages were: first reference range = 6.07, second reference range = 4.91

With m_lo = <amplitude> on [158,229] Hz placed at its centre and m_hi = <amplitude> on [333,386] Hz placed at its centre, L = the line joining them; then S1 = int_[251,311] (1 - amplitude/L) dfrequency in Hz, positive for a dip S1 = 5.8 Hz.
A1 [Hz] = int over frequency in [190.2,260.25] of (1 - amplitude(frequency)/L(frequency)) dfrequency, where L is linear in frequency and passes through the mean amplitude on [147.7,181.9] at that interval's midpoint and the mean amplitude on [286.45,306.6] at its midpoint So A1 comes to -3.1 Hz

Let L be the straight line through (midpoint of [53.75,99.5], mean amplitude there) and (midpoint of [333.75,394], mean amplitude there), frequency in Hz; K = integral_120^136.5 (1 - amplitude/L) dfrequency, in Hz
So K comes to 5.8 Hz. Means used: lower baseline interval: 6.07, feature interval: 3.81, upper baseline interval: 4.89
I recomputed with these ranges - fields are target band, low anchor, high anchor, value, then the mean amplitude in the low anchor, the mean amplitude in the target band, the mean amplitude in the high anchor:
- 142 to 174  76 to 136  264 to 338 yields -0.14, 5.41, 5.96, 4.85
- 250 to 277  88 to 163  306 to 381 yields 0.07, 5.42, 4.86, 5.03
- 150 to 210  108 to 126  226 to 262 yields -0.15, 4.68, 6.18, 6.13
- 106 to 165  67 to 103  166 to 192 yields 0.21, 6.2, 5.16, 6.29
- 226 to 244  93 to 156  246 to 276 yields -0.19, 5.29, 6.13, 5.09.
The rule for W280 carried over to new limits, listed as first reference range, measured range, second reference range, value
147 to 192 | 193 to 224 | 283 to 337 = -0.026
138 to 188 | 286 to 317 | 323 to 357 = -0.098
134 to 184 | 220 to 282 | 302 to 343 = 0.033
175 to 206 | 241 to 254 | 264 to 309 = -0.161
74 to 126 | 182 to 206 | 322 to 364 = -0.175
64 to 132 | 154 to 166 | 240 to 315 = -0.113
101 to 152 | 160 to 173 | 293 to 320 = -0.191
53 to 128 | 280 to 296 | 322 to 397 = 0.028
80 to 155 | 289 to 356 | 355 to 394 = -0.042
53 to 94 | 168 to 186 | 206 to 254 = -0.034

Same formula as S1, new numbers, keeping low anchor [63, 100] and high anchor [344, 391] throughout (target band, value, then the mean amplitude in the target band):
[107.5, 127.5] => 4.70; 4.6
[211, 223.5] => -0.92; 5.97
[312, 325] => -1.05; 5.53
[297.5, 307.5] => -0.84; 5.63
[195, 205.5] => -1.12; 6.24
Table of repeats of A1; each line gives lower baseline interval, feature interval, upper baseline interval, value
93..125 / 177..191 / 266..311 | -3.4 Hz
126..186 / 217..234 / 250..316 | -2.5 Hz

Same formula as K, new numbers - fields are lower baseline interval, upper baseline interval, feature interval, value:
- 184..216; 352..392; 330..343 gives 0.80 Hz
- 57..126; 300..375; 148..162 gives -0.79 Hz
